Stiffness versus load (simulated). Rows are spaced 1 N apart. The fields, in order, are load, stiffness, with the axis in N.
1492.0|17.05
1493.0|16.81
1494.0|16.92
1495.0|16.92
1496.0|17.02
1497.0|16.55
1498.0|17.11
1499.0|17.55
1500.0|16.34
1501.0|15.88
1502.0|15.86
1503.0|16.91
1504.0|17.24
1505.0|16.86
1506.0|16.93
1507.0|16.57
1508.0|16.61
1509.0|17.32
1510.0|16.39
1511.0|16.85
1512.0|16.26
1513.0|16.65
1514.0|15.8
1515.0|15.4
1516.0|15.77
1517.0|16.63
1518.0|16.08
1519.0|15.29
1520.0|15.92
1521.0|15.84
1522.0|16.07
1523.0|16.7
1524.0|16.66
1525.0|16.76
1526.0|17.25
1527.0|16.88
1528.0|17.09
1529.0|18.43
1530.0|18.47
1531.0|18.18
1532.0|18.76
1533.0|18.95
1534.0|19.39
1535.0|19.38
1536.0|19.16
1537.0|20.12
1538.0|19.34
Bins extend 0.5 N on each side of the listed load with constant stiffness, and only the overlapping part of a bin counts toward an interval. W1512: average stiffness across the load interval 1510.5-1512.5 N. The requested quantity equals 16.6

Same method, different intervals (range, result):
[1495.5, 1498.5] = 16.9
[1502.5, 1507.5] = 16.9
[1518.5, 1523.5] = 16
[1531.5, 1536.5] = 19.1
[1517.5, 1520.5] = 15.8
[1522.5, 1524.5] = 16.7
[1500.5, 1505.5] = 16.6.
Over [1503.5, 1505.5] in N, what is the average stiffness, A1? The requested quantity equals 17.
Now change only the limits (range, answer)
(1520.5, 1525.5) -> 16.4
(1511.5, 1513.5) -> 16.5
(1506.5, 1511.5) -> 16.7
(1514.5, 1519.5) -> 15.8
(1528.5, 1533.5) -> 18.6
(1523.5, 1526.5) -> 16.9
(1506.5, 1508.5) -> 16.6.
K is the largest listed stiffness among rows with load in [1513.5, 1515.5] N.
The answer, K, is 15.8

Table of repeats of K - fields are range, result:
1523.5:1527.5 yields 17.25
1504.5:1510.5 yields 17.32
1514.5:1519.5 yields 16.63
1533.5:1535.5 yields 19.39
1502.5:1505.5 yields 17.24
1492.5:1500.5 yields 17.55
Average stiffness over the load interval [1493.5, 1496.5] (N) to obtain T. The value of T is 17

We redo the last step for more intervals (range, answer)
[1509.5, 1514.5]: 16.4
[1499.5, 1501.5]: 16.1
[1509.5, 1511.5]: 16.6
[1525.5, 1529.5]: 17.4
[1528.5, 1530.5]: 18.4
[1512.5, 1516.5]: 15.9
